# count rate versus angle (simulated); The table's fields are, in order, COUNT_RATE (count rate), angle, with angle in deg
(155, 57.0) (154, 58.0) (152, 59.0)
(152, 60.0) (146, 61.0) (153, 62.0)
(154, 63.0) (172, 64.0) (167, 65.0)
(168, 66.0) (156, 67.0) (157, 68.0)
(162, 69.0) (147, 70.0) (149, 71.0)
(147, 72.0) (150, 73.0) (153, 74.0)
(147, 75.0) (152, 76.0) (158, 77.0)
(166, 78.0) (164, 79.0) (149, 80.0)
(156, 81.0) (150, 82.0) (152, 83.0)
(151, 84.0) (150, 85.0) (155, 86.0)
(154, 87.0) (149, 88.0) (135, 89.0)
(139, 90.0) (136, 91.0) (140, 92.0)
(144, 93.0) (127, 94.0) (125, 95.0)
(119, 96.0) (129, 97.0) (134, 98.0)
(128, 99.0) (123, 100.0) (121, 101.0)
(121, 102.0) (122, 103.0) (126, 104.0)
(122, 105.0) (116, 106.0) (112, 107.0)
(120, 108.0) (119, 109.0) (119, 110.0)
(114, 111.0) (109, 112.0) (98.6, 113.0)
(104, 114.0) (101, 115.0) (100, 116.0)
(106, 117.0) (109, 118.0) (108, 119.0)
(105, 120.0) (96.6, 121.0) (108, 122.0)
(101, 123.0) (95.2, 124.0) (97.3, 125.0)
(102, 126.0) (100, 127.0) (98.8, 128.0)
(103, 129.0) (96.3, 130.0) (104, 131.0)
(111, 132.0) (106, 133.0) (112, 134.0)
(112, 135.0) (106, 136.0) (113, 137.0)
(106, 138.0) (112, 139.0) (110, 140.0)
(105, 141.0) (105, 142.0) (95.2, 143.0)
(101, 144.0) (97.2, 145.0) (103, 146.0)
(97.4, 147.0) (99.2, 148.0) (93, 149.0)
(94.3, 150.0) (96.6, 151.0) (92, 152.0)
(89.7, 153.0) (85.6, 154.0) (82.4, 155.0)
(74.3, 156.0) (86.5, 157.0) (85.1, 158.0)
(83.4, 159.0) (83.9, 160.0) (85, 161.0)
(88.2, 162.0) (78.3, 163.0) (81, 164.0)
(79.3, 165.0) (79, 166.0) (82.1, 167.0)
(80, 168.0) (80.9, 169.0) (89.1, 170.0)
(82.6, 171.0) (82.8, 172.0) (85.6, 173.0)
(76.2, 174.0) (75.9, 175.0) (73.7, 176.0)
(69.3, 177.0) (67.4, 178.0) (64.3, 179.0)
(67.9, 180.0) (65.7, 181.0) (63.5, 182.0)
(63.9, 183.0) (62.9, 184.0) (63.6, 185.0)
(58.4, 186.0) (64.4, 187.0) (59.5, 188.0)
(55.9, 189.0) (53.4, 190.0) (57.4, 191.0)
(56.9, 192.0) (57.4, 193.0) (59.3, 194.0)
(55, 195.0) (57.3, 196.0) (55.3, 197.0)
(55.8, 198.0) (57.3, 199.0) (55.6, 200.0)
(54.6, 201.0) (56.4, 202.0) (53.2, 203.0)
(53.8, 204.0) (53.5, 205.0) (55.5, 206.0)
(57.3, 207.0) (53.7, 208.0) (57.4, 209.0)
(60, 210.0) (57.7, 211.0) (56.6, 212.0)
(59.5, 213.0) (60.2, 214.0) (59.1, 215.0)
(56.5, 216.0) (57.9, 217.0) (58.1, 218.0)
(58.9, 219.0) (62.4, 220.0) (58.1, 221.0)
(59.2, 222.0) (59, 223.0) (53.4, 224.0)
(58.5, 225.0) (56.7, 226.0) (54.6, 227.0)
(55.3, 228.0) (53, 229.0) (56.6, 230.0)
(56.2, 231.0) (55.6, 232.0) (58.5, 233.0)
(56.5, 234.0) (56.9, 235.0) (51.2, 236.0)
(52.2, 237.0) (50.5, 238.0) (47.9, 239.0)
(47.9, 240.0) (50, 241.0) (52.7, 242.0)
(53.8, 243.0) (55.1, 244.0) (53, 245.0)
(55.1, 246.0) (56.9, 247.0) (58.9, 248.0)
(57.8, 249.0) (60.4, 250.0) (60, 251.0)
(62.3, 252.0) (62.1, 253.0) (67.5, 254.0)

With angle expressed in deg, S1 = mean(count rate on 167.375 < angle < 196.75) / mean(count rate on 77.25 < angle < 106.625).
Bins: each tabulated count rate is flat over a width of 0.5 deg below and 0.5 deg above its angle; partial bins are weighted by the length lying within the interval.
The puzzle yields 0.49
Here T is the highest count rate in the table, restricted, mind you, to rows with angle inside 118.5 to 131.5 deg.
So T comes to 108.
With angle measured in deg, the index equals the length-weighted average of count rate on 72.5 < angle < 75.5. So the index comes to 150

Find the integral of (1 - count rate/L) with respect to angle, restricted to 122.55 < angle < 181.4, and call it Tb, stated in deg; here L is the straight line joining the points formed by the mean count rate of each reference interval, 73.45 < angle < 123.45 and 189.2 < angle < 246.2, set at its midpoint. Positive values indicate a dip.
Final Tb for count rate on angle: 3.2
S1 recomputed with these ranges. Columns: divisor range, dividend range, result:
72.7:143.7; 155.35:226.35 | 0.54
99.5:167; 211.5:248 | 0.55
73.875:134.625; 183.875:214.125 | 0.46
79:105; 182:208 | 0.42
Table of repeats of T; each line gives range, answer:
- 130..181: 113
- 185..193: 64.4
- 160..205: 89.1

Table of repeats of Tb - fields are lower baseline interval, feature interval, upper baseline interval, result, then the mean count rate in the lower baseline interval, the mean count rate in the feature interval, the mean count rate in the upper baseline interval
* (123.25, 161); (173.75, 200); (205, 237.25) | 4.5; 98.1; 62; 56.9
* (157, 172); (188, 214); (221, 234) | 4.2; 82.8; 56.4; 56.5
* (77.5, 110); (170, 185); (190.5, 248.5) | 2.0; 136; 71.9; 55.9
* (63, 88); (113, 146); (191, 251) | 4.0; 155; 104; 56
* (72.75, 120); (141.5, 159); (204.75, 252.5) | 1.4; 131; 92.5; 56.2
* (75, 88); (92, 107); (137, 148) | 1.5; 154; 126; 103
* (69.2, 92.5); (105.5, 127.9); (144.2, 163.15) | 2.6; 150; 106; 89.6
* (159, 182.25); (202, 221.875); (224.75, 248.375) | 1.8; 77.7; 57.3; 54.2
